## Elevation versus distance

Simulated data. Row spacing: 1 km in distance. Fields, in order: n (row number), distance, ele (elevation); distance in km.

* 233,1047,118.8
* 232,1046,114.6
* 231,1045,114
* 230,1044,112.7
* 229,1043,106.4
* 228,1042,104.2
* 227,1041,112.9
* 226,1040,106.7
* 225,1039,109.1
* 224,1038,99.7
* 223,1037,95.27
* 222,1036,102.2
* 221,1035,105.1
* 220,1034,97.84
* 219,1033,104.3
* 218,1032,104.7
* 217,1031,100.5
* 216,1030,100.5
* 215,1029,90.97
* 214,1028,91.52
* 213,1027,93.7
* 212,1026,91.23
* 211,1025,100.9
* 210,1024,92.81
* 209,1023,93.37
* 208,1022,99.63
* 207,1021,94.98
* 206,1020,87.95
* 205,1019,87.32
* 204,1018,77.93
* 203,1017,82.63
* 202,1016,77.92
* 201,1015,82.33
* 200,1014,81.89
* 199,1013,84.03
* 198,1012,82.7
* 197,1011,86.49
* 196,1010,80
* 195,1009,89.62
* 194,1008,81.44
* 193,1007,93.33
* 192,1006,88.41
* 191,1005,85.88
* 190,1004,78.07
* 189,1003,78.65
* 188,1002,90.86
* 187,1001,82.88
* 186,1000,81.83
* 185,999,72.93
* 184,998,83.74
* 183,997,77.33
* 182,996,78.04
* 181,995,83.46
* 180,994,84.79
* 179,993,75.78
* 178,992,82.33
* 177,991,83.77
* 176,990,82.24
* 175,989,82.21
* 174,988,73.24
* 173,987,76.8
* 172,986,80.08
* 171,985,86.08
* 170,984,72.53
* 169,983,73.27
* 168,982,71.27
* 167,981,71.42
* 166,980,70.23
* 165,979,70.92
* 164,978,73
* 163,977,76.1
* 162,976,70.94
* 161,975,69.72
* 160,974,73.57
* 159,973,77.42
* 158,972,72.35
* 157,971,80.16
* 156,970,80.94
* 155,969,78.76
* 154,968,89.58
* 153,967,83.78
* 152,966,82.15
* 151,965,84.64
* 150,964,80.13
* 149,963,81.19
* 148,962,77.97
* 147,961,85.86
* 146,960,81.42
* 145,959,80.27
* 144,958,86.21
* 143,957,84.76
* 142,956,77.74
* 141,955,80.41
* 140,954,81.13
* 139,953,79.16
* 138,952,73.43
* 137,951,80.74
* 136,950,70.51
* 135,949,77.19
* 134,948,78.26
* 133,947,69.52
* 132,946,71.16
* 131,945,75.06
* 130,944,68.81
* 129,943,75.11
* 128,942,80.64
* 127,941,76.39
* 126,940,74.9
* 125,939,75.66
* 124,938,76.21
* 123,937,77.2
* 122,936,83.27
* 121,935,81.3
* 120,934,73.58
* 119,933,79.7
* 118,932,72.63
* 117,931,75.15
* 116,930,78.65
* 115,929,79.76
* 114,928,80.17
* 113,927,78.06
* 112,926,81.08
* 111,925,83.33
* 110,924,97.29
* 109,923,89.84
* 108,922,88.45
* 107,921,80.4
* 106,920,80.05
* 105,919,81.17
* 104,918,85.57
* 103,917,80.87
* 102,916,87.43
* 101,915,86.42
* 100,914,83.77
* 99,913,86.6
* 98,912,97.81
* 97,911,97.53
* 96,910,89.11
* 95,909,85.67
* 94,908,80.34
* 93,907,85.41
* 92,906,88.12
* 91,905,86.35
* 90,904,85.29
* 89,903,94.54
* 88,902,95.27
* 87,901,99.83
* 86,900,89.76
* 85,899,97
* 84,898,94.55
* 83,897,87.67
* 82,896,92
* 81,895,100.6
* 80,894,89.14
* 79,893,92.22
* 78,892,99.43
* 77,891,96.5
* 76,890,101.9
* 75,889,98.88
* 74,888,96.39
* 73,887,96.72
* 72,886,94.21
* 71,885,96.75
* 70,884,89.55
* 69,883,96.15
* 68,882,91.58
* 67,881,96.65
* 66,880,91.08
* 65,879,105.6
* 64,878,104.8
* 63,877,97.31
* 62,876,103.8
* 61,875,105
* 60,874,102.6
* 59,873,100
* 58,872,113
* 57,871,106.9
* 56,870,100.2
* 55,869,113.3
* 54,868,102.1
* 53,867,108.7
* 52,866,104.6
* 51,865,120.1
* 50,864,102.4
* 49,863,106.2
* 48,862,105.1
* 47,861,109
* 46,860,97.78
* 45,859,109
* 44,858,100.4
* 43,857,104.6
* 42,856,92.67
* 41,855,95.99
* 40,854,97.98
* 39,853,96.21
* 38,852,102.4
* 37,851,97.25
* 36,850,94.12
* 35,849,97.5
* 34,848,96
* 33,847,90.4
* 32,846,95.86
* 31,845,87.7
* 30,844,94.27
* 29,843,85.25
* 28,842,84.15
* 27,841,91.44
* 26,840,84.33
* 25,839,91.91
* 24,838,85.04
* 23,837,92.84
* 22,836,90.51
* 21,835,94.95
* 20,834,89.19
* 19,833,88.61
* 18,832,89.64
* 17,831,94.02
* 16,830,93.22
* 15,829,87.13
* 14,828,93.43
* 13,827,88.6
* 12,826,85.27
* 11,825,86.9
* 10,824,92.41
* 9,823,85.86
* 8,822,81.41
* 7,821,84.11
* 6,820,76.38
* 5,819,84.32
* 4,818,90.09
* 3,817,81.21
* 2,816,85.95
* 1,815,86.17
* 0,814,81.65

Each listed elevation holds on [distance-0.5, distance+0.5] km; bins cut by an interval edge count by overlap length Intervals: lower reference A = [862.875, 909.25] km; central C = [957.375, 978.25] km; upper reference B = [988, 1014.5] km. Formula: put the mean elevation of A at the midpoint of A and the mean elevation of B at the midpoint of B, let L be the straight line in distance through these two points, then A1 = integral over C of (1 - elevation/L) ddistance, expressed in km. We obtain 1.8 km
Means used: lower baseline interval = 97.6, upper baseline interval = 82.6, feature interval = 79.4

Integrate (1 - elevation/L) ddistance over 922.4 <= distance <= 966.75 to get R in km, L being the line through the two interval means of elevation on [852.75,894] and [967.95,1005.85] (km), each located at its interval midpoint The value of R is 3.9 km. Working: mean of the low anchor 101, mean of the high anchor 78.2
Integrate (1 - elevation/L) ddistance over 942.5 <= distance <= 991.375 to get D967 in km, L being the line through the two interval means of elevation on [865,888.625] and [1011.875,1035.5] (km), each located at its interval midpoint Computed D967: 9.2 km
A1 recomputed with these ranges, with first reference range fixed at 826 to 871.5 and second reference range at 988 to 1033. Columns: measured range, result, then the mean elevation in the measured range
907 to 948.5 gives 4.8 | 81.1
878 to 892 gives -0.4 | 96.7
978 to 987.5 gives 1.5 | 74.6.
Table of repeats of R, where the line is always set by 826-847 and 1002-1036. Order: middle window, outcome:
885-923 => -0.3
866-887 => -2.5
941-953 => 2.0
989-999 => 1.0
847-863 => -1.7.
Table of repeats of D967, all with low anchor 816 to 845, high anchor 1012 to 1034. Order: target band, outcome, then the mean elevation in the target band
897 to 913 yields -0.3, 90.9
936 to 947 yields 1.8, 75.2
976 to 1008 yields 4.1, 79.3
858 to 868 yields -2.0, 106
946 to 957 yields 1.6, 76.9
